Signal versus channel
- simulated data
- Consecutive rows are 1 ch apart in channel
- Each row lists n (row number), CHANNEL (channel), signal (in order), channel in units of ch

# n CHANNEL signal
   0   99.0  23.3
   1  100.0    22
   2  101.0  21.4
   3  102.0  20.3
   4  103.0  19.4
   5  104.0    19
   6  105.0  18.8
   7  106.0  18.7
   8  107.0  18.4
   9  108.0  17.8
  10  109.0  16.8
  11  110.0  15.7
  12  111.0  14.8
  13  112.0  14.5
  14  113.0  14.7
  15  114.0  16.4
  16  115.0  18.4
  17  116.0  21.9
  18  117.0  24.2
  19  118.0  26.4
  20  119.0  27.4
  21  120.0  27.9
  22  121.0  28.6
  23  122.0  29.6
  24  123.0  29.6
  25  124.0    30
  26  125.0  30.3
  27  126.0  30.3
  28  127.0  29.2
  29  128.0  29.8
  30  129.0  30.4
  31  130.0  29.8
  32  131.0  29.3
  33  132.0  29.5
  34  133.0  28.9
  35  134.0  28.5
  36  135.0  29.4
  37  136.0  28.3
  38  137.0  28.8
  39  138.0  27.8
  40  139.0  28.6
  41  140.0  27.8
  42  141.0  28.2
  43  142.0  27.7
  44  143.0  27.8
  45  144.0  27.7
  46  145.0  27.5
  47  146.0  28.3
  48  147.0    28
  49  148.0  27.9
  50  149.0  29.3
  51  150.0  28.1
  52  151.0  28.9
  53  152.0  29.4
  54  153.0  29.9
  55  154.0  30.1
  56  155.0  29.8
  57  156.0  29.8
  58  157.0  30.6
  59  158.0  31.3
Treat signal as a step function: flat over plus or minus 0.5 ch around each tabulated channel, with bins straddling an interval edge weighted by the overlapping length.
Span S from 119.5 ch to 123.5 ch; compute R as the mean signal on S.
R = 28.9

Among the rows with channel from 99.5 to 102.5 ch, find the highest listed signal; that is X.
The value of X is 22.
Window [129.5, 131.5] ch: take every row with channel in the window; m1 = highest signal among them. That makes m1 29.8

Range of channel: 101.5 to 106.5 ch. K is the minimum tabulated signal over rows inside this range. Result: 18.7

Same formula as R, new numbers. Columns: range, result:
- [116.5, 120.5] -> 26.5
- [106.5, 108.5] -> 18.1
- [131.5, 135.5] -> 29.1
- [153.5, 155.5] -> 30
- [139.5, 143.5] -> 27.9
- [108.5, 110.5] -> 16.2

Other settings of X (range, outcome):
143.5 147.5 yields 28.3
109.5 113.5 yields 15.7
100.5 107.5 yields 21.4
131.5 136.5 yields 29.5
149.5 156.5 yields 30.1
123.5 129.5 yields 30.4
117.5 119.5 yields 27.4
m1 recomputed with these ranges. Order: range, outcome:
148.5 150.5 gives 29.3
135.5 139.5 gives 28.8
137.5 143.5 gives 28.6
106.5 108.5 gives 18.4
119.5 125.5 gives 30.3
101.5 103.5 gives 20.3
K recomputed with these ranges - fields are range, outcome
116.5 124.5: 24.2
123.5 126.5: 30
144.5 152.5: 27.5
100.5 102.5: 20.3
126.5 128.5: 29.2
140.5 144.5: 27.7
